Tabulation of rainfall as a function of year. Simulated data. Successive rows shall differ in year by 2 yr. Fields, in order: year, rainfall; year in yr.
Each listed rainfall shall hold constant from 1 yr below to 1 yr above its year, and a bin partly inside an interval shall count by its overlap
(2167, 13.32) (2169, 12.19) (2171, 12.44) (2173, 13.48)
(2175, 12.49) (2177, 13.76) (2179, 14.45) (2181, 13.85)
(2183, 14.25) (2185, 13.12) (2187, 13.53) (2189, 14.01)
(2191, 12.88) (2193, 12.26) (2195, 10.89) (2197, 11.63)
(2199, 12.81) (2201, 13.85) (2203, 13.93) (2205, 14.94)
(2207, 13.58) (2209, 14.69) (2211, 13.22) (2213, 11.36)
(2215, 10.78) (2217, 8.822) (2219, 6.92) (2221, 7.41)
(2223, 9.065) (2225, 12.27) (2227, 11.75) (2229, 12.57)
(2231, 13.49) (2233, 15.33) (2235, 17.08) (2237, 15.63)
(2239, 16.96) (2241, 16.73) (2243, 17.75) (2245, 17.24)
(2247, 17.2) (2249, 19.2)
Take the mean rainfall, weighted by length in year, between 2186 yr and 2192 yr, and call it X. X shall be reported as 13.5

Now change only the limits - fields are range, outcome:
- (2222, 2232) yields 11.8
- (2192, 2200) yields 11.9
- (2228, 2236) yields 14.6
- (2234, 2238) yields 16.4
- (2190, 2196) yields 12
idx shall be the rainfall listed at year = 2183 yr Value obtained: 14.25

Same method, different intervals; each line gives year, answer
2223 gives 9.065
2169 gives 12.19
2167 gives 13.32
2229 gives 12.57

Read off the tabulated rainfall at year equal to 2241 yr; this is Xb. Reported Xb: 16.73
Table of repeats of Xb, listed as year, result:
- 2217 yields 8.822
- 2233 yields 15.33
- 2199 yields 12.81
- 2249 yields 19.2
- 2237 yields 15.63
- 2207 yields 13.58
